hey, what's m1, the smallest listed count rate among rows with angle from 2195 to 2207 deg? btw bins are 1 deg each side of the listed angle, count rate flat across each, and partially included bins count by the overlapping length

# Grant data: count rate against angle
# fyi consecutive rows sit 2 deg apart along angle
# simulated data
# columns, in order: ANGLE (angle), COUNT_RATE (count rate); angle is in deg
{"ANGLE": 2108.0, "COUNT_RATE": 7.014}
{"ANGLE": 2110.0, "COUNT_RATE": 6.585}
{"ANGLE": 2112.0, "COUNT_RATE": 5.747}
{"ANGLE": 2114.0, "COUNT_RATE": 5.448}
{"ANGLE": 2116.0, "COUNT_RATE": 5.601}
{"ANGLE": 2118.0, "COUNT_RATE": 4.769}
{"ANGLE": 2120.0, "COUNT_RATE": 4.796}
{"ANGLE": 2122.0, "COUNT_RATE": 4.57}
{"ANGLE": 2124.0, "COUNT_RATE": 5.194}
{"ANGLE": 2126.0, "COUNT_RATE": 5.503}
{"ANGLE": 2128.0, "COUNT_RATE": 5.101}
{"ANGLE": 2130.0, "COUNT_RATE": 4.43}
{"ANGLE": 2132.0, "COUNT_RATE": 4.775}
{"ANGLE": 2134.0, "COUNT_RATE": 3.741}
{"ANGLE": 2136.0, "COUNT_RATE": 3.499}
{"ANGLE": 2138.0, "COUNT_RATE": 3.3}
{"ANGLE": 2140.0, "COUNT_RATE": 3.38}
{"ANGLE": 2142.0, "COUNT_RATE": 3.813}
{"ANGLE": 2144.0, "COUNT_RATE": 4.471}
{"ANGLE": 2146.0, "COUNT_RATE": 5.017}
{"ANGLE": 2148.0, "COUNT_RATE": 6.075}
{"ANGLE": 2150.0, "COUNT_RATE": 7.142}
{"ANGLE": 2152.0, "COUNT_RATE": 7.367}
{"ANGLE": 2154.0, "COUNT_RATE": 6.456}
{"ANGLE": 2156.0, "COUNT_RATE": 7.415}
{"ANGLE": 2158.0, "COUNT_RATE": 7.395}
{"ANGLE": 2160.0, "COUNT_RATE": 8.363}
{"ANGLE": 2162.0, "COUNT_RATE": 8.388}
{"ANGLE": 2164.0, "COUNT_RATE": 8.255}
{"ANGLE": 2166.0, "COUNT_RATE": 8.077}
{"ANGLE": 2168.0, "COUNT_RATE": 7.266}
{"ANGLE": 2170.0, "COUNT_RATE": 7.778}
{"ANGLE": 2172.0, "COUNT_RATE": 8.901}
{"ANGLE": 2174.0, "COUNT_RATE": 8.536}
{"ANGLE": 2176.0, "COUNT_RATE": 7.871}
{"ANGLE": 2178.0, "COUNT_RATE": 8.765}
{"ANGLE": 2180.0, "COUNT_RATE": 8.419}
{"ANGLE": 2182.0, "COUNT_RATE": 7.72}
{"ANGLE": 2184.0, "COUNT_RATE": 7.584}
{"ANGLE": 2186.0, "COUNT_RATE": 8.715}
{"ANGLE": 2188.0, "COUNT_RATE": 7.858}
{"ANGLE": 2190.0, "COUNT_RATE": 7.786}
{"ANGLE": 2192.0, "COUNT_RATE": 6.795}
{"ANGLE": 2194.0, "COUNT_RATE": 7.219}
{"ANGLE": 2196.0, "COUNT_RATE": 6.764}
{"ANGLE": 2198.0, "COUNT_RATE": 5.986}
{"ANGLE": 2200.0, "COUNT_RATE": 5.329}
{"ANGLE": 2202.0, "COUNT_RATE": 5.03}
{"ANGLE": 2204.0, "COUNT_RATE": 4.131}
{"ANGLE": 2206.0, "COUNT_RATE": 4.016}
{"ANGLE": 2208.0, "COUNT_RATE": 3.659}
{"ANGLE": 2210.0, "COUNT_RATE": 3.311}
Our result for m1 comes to 4.016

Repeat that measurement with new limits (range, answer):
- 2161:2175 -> 7.266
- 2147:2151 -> 6.075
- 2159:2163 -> 8.363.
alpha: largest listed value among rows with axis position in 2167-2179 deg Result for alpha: 8.901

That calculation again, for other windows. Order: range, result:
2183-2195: 8.715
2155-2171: 8.388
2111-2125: 5.747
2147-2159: 7.415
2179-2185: 8.419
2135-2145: 4.471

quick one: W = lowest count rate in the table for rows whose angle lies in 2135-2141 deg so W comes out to 3.3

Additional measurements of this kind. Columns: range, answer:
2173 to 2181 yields 7.871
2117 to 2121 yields 4.769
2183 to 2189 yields 7.584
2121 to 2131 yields 4.43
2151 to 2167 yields 6.456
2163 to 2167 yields 8.077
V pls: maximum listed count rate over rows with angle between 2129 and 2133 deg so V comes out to 4.775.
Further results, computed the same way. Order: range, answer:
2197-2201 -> 5.986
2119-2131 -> 5.503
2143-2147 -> 5.017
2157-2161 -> 8.363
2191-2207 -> 7.219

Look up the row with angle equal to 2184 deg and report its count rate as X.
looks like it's 7.584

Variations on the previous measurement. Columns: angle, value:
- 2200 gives 5.329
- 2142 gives 3.813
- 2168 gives 7.266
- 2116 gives 5.601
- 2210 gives 3.311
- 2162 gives 8.388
